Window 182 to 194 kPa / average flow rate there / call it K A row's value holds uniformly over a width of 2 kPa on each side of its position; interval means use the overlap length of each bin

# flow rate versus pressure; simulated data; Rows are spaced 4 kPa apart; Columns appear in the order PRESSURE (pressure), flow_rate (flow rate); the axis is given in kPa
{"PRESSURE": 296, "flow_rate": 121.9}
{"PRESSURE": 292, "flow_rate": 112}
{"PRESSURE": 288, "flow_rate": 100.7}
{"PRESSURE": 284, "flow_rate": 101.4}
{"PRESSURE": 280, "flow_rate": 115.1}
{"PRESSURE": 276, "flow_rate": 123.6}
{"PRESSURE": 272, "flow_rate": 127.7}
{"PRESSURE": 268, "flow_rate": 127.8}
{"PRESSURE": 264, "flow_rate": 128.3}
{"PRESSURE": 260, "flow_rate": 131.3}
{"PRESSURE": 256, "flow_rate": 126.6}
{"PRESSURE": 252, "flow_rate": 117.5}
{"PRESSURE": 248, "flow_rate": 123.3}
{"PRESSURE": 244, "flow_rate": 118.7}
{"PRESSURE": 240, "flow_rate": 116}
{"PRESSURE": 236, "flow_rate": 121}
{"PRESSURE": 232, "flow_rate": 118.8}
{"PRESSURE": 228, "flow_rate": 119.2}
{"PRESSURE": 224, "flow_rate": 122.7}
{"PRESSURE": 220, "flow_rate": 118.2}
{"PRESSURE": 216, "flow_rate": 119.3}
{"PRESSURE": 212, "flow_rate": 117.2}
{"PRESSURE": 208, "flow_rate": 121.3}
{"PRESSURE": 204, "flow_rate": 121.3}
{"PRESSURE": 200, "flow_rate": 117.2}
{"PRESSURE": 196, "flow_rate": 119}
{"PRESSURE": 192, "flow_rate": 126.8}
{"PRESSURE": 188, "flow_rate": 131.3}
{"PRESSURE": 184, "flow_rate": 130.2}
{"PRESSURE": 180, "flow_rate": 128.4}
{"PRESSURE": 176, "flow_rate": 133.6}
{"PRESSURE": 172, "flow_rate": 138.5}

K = 129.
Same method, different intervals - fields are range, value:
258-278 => 128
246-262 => 125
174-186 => 131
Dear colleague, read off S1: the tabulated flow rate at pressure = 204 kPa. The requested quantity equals 121.3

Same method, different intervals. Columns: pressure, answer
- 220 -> 118.2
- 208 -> 121.3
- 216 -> 119.3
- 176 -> 133.6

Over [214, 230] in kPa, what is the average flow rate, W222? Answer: 120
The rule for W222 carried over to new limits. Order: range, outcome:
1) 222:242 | 120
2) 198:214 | 119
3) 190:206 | 121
